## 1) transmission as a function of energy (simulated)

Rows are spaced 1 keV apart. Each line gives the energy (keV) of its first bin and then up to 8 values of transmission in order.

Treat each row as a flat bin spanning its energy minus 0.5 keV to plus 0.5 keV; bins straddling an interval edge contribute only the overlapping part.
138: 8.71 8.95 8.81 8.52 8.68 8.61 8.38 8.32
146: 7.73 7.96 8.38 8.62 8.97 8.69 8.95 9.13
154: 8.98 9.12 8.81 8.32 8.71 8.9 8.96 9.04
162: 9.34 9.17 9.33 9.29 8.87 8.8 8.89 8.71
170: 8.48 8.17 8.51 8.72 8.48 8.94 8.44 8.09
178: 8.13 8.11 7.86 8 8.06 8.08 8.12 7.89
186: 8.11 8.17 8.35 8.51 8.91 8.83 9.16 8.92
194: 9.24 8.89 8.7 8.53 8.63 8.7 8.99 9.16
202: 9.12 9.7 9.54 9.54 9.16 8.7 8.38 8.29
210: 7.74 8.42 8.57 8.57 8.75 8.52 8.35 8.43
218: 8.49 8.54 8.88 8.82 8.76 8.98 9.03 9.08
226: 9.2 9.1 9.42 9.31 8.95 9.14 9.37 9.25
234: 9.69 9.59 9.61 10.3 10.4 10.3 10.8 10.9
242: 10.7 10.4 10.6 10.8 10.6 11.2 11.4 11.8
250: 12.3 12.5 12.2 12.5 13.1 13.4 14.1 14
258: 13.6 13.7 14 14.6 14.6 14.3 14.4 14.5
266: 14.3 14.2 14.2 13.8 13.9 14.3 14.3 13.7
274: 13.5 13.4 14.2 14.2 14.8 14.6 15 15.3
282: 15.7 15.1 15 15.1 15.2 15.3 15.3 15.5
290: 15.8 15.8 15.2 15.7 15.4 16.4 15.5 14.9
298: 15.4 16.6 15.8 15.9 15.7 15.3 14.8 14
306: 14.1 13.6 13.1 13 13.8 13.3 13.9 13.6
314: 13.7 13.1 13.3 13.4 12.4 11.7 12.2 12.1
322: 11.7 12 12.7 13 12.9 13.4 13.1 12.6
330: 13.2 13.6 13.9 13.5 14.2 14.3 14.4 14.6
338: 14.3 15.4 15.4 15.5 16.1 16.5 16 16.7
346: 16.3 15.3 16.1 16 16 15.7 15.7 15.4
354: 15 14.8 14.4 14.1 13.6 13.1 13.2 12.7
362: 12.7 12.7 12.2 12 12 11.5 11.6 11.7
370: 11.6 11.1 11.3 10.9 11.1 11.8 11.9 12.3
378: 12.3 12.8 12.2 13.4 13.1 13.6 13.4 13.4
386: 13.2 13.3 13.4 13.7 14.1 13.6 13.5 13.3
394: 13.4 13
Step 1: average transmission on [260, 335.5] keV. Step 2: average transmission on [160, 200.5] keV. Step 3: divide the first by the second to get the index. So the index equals 1.65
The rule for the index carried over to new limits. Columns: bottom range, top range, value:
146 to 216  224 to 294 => 1.47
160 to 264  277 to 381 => 1.45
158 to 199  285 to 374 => 1.63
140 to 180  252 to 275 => 1.60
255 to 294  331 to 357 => 1.04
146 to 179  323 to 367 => 1.63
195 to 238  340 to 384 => 1.52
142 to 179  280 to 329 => 1.64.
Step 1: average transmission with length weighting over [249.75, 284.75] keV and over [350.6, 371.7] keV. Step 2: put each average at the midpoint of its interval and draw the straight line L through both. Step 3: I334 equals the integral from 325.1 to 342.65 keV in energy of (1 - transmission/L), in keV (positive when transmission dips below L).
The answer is -0.9 keV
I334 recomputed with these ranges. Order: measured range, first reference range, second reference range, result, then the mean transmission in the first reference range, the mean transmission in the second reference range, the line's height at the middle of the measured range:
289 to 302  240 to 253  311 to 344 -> -3.03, 11.3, 13.6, 12.7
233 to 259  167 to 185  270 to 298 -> 2.45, 8.34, 15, 12.6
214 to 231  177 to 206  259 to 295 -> 3.08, 8.64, 14.7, 10.8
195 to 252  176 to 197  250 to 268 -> 8.23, 8.41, 13.7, 11.1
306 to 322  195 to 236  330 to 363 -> 0.29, 8.91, 14.8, 13.3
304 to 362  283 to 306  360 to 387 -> -0.92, 15.4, 12.3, 13.9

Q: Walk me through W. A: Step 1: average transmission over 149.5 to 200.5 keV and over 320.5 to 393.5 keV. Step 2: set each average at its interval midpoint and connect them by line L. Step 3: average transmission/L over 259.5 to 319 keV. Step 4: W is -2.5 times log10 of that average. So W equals -0.235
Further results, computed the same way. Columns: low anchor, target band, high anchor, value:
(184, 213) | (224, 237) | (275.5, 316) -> 0.15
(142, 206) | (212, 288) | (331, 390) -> -0.10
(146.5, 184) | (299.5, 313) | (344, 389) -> -0.20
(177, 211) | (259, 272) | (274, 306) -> -0.06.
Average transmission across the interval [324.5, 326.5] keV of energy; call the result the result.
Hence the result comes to 12.9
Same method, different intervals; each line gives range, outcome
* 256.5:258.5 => 13.8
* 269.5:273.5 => 14.1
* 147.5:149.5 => 8.5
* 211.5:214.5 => 8.63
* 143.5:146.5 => 8.14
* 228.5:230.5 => 9.13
